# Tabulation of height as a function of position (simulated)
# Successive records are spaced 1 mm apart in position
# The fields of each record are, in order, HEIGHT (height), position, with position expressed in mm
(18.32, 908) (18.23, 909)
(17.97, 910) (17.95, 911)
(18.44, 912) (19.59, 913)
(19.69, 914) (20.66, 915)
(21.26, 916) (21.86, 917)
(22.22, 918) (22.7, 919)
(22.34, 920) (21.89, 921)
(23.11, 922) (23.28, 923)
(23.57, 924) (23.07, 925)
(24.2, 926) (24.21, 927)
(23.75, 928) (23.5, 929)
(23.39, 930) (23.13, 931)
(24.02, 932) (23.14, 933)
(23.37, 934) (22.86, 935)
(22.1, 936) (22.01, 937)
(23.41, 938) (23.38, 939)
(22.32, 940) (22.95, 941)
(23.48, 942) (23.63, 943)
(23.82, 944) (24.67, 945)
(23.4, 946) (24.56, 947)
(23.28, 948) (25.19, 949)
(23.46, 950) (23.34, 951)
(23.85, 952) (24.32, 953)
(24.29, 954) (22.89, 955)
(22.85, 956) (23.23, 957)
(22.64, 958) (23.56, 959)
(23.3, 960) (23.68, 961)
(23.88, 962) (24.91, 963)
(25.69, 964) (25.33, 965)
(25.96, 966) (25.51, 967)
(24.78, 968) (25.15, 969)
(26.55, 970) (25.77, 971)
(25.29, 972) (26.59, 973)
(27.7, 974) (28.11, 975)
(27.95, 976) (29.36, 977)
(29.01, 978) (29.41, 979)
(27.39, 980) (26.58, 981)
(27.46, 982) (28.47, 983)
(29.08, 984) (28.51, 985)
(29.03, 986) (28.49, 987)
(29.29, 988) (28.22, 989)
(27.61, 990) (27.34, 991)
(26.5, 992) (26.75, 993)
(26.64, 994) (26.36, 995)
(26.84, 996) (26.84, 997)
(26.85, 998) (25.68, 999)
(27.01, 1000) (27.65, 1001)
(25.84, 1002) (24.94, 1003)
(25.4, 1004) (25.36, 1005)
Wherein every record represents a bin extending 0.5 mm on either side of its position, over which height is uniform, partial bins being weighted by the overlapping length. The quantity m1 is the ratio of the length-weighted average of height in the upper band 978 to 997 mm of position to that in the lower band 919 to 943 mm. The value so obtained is 1.20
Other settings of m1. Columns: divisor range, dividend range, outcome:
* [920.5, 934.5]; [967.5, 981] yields 1.16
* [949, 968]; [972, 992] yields 1.17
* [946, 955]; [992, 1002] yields 1.11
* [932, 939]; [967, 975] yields 1.14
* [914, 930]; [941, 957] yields 1.05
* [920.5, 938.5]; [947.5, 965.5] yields 1.03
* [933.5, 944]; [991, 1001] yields 1.16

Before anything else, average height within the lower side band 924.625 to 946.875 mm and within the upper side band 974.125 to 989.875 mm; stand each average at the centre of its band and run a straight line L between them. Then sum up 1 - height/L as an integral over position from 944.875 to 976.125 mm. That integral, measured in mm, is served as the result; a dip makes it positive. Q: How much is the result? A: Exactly 1.6 mm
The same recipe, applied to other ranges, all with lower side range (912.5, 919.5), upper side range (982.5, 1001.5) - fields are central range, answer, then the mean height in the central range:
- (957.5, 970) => 0.27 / 24.6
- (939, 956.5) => 0.11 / 23.7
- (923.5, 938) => -0.61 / 23.3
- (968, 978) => -0.38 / 26.9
